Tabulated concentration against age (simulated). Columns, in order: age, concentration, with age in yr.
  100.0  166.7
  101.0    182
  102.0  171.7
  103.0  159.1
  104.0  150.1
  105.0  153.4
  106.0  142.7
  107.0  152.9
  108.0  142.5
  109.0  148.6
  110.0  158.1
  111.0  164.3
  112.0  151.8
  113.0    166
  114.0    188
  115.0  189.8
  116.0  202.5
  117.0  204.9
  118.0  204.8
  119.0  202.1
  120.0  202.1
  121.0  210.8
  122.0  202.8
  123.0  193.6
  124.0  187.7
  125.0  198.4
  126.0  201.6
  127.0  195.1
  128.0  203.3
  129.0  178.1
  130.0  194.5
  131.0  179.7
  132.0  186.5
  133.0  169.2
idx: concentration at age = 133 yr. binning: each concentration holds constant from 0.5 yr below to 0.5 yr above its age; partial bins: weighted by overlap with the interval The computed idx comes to 169.2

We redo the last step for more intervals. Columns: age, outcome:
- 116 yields 202.5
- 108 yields 142.5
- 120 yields 202.1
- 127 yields 195.1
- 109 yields 148.6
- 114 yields 188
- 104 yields 150.1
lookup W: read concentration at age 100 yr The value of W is 166.7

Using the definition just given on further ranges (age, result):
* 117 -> 204.9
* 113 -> 166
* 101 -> 182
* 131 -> 179.7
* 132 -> 186.5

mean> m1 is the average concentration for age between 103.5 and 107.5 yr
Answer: 150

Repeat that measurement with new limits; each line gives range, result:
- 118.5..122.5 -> 204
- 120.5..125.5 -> 199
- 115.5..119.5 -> 204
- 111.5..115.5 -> 174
